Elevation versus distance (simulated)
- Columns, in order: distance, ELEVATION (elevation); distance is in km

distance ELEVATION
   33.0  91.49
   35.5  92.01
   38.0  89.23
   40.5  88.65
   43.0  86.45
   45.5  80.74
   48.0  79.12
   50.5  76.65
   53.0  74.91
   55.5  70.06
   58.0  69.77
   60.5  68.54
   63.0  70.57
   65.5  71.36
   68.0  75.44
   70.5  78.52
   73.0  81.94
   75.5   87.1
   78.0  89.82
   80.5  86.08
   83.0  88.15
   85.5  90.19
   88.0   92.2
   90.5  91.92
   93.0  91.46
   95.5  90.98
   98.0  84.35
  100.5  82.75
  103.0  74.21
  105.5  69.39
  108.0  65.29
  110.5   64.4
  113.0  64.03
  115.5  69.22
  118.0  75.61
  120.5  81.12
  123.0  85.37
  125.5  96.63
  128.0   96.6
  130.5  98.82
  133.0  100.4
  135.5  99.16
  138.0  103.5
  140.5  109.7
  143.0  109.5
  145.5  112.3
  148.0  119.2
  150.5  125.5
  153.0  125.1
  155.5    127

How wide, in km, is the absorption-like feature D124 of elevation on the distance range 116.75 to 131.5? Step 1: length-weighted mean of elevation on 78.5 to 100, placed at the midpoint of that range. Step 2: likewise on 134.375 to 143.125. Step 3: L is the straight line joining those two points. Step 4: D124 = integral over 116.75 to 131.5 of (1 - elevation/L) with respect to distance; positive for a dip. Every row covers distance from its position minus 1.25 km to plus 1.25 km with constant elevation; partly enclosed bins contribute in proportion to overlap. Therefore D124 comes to 1.71 km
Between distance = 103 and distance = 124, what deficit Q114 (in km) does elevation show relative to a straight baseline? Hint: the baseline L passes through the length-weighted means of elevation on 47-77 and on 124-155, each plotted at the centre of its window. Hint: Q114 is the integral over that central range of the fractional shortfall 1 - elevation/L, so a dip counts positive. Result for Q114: 5.5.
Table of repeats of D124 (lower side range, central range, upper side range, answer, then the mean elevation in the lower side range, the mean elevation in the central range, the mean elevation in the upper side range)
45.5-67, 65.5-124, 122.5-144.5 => 3.7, 73.1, 80.6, 101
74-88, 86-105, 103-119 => -1.8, 88.5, 86.3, 68.4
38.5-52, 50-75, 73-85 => 3.2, 82.6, 74.1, 87.3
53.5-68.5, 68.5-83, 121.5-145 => -1.4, 70.9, 84.5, 100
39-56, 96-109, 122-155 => 2.7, 80.1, 76.3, 107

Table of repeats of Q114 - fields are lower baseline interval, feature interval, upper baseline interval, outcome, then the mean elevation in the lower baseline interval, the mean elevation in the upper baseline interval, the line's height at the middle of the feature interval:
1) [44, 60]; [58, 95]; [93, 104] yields -1.3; 75.1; 84.2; 79.9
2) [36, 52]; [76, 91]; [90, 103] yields -0.6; 83.7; 86.7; 86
